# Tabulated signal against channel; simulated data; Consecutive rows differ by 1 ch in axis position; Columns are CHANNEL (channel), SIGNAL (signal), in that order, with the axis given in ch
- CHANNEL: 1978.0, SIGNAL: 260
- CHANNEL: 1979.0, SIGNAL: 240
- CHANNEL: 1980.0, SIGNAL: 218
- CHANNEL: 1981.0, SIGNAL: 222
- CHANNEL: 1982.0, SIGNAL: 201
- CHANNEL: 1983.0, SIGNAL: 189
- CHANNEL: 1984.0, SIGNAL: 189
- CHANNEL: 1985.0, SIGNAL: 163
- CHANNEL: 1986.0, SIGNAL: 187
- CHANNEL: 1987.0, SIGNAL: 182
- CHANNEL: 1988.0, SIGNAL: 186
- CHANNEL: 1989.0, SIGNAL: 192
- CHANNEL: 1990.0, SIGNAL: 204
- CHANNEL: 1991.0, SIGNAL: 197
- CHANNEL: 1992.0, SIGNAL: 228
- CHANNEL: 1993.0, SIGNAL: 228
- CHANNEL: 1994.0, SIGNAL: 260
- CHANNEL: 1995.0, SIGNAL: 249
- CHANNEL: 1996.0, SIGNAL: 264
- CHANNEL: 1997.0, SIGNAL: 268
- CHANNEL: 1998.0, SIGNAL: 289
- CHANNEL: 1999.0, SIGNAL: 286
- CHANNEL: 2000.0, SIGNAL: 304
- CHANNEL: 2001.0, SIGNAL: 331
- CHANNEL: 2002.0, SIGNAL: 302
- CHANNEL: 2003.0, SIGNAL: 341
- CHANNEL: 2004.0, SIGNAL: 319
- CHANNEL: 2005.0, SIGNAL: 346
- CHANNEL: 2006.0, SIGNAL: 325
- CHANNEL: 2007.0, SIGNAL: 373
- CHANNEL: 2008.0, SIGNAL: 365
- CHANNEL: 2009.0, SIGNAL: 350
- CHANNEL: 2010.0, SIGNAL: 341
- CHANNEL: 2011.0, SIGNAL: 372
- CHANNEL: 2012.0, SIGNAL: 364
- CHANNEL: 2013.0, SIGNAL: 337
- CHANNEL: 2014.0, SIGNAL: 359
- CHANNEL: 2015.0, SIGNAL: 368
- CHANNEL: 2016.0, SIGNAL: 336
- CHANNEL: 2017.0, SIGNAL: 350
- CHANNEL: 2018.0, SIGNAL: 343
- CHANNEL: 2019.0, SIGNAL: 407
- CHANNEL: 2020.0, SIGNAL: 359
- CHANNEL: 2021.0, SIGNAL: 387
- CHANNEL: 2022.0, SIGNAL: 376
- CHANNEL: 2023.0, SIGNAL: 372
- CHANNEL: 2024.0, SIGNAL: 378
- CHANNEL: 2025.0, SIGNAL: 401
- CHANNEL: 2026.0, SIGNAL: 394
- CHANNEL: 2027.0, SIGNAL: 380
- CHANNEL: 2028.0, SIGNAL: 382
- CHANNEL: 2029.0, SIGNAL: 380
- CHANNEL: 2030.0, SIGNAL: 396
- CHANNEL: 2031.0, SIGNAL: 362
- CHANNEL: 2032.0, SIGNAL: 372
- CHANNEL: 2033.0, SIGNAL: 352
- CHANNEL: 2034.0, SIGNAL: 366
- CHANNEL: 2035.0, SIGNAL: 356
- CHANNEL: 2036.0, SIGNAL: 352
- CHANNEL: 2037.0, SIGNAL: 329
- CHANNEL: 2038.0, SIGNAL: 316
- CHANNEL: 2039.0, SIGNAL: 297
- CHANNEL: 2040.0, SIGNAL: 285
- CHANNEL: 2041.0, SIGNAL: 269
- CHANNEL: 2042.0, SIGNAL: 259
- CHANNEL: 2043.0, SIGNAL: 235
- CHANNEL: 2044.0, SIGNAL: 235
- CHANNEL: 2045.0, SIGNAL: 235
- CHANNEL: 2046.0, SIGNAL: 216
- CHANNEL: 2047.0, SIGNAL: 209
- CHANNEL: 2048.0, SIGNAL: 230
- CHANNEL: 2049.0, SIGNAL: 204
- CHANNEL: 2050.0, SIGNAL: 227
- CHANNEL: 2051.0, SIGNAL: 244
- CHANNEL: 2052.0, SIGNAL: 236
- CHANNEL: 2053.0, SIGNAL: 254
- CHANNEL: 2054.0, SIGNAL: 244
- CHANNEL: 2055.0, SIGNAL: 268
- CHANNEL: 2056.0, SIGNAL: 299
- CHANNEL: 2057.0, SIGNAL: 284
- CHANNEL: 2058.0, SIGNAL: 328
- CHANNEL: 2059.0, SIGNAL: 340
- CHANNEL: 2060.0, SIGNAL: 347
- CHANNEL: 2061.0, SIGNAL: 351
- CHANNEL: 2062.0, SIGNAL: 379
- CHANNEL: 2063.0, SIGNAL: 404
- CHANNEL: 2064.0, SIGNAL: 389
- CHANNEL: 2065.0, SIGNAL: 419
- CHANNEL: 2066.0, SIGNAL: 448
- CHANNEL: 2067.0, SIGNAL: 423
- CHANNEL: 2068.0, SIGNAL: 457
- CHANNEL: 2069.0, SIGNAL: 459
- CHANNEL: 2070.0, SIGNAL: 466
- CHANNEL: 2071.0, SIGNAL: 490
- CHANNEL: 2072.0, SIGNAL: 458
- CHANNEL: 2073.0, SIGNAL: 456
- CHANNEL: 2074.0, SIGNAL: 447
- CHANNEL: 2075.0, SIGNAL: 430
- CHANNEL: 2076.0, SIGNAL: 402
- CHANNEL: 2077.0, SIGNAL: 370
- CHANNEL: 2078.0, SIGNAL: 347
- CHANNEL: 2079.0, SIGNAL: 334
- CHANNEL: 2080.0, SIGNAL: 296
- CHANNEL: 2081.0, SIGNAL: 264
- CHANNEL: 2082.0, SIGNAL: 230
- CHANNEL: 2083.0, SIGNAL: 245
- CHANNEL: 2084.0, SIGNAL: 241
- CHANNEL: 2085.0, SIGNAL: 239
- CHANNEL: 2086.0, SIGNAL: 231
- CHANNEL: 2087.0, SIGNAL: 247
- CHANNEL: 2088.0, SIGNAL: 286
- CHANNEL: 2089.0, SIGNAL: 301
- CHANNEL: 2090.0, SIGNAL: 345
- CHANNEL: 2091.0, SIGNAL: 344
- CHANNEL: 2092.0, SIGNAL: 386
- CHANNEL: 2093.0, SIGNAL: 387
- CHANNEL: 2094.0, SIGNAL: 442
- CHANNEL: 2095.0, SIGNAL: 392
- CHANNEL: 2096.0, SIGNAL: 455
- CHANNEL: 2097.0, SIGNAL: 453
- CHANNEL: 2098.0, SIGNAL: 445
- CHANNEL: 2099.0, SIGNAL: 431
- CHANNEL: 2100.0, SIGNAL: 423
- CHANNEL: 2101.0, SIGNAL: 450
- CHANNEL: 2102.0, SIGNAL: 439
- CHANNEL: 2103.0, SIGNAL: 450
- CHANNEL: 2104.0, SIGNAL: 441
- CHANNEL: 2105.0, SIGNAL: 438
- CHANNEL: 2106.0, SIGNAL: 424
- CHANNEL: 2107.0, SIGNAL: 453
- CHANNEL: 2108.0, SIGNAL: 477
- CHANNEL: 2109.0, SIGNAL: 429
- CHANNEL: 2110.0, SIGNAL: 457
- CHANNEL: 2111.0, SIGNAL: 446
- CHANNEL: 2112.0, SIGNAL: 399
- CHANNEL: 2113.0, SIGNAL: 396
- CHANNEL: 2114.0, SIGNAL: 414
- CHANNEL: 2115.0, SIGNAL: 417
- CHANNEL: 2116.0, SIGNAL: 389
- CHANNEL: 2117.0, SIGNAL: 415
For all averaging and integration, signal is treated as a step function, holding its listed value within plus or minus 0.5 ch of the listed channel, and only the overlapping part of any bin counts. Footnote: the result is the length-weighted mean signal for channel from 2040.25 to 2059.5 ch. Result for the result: 254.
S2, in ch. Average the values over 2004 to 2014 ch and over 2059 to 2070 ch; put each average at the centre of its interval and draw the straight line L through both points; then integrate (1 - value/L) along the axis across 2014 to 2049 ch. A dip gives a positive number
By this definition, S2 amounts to 3.9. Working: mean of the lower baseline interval 351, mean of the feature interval 330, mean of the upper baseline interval 407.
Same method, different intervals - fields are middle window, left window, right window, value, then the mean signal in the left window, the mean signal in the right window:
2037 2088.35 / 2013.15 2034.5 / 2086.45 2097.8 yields 7.0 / 372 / 369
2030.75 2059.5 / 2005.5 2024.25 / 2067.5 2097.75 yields 6.4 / 361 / 364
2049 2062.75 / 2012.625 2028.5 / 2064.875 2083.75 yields 3.3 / 371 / 389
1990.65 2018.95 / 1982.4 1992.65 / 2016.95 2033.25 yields -4.0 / 192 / 377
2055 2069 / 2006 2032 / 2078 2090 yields -3.2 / 368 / 272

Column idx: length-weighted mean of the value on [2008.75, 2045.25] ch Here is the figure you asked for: 345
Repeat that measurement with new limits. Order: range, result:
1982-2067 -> 308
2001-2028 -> 359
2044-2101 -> 342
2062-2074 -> 440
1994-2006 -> 299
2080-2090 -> 260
